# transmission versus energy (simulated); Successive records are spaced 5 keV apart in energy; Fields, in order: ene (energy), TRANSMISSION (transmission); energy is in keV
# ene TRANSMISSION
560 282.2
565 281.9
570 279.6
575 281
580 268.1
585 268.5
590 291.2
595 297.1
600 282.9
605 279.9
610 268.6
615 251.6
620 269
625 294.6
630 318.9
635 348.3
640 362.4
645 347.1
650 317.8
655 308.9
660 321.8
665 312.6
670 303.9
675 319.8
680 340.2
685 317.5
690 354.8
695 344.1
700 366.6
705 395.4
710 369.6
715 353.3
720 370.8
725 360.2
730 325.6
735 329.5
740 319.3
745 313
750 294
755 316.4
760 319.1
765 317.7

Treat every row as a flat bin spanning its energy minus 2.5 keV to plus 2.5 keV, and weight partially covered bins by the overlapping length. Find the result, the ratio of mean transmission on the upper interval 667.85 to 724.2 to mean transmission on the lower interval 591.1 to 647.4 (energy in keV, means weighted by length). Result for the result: 1.16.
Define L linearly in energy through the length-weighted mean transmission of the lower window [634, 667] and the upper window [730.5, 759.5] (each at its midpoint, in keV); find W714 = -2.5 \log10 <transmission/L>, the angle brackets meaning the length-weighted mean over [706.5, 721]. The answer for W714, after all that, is -0.144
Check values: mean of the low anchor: 331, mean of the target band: 366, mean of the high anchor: 316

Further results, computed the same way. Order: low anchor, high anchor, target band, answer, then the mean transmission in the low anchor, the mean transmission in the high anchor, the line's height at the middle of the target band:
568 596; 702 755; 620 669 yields -0.055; 280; 342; 307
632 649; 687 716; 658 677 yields 0.133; 349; 364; 355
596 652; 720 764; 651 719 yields -0.082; 303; 325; 314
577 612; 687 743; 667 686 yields 0.031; 280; 353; 329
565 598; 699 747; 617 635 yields 0.009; 281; 350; 303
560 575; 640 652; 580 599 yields 0.054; 281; 339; 297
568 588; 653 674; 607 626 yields 0.087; 275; 312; 292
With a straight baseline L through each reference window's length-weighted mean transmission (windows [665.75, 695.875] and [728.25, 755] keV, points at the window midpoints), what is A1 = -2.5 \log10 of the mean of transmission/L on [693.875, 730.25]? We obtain -0.13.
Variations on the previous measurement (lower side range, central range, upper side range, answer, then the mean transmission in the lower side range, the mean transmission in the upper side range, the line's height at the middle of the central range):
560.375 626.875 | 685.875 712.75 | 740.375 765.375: -0.205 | 278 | 312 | 301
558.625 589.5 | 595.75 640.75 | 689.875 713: 0.051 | 278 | 367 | 309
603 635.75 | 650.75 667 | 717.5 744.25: -0.033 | 287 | 339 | 306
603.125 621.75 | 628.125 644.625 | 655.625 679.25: -0.193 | 267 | 316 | 288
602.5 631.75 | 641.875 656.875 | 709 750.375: -0.107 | 279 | 338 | 296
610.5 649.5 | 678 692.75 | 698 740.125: 0.005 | 311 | 356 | 339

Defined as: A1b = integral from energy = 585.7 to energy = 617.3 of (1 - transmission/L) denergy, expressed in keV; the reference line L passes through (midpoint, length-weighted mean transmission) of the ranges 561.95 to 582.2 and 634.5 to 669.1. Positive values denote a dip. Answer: 1.94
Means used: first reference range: 278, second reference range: 329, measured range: 278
